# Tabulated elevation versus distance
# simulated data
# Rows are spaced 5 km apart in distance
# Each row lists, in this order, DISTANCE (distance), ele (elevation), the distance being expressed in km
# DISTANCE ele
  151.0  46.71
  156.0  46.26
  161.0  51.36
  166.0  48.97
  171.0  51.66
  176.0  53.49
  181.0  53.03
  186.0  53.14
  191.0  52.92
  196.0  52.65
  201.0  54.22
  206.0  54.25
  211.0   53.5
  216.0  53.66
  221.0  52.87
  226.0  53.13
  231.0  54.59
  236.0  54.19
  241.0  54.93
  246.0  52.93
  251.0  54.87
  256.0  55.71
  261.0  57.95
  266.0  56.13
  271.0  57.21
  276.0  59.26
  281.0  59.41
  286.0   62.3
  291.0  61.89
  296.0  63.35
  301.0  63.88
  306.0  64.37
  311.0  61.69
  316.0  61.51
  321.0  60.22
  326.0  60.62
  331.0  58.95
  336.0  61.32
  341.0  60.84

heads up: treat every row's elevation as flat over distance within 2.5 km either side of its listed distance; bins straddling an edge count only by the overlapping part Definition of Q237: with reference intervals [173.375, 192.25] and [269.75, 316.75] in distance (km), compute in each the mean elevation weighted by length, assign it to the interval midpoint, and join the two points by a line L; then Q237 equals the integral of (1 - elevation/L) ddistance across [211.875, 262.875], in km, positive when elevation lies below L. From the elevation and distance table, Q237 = 2.59 km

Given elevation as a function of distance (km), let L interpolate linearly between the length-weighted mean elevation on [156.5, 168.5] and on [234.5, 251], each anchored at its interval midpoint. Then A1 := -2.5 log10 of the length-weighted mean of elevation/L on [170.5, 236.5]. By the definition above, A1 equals -0.03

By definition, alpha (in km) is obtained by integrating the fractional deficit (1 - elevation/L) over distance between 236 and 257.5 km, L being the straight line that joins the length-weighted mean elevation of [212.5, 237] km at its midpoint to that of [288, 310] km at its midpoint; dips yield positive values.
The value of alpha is 0.7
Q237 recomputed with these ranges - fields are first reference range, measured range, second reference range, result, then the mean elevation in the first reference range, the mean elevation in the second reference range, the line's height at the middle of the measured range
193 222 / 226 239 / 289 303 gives 0.5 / 53.5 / 63.1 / 56.2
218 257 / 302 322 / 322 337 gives -1.1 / 54.1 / 60.2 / 59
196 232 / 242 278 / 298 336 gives 0.6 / 53.6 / 61.6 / 57.2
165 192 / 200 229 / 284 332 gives 0.7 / 52.3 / 62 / 55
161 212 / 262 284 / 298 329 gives 0.4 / 52.7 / 62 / 59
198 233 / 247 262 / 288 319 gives 0.5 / 53.7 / 62.7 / 57.7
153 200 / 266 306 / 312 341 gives -1.9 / 51.5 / 60.6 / 58.2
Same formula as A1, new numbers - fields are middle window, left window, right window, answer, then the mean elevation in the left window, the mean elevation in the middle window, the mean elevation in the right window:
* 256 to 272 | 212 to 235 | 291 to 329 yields 0.01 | 53.6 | 56.9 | 62.2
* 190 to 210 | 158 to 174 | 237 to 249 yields -0.03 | 50.6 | 53.6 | 54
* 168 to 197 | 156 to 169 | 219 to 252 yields -0.04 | 49.5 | 52.8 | 53.9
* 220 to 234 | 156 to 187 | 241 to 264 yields 0.01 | 51.4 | 53.6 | 55.3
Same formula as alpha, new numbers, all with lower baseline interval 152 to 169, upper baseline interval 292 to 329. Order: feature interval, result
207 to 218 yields -0.1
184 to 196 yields -0.4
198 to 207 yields -0.3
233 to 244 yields 0.2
